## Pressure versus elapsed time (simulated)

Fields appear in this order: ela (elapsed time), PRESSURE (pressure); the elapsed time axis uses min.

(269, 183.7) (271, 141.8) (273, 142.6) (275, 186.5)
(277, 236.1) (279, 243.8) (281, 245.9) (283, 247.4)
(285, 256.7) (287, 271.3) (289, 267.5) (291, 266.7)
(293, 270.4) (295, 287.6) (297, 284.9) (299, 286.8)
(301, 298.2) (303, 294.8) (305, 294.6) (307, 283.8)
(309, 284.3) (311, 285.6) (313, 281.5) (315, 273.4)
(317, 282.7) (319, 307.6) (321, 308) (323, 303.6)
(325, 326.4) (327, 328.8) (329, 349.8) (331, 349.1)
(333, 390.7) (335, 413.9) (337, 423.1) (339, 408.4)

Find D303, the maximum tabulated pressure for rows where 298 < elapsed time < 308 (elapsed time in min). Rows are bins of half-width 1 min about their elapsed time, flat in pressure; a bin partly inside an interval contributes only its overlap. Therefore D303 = 298.2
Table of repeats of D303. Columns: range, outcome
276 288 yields 271.3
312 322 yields 308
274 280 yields 243.8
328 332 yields 349.8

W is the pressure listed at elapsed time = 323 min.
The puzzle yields 303.6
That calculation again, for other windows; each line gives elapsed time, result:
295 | 287.6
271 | 141.8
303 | 294.8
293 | 270.4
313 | 281.5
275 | 186.5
